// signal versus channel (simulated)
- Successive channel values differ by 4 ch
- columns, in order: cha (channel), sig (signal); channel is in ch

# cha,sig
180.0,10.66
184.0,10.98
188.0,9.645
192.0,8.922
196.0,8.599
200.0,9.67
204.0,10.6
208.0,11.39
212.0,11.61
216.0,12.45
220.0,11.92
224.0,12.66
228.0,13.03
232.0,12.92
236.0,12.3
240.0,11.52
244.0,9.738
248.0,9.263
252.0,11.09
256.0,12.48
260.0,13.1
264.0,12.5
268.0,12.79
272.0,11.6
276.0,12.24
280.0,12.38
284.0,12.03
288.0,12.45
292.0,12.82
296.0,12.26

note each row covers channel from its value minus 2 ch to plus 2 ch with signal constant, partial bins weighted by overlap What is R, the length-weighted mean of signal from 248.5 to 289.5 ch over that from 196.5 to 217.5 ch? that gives 1.1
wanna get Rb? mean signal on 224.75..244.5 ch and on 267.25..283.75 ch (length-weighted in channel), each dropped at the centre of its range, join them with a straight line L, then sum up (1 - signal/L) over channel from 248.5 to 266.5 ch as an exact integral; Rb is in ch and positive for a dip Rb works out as 0.2 ch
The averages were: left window 12.1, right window 12.2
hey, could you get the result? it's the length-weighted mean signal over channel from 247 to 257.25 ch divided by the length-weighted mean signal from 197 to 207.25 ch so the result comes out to 1.1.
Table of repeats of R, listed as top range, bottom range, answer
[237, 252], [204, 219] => 0.90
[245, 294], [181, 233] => 1.09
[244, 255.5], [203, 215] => 0.92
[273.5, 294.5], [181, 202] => 1.29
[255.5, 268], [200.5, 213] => 1.16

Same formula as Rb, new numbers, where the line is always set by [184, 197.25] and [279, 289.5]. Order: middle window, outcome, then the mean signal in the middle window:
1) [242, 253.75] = 1.20 ch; 10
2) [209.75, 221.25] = -2.09 ch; 12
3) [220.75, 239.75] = -3.53 ch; 12.6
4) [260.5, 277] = -0.81 ch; 12.4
